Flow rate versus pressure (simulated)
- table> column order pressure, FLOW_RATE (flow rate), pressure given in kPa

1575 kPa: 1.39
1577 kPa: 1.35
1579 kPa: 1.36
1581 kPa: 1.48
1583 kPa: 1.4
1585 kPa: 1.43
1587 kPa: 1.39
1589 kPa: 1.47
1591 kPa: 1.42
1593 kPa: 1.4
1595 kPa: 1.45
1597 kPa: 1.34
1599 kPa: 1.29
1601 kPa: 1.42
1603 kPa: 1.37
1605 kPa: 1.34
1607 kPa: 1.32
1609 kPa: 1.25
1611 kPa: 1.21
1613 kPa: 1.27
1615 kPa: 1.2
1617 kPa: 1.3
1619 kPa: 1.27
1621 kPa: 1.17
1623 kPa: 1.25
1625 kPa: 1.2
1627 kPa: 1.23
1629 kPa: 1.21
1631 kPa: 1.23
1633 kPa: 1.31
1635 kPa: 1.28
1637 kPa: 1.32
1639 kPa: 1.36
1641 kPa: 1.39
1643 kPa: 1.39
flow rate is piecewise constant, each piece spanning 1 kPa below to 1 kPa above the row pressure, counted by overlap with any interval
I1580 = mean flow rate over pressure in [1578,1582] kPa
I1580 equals 1.42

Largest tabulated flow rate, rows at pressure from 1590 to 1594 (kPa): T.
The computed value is 1.42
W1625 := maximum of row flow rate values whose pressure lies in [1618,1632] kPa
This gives 1.27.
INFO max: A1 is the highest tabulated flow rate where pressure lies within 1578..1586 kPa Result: 1.48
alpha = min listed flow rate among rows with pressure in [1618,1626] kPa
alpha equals 1.17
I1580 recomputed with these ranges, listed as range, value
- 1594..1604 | 1.37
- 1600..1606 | 1.38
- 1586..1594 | 1.42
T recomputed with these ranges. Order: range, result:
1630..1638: 1.32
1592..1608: 1.45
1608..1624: 1.3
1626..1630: 1.23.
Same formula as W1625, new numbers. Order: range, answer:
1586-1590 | 1.47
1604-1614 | 1.34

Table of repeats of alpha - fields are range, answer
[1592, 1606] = 1.29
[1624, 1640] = 1.2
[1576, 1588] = 1.35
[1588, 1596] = 1.4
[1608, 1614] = 1.21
